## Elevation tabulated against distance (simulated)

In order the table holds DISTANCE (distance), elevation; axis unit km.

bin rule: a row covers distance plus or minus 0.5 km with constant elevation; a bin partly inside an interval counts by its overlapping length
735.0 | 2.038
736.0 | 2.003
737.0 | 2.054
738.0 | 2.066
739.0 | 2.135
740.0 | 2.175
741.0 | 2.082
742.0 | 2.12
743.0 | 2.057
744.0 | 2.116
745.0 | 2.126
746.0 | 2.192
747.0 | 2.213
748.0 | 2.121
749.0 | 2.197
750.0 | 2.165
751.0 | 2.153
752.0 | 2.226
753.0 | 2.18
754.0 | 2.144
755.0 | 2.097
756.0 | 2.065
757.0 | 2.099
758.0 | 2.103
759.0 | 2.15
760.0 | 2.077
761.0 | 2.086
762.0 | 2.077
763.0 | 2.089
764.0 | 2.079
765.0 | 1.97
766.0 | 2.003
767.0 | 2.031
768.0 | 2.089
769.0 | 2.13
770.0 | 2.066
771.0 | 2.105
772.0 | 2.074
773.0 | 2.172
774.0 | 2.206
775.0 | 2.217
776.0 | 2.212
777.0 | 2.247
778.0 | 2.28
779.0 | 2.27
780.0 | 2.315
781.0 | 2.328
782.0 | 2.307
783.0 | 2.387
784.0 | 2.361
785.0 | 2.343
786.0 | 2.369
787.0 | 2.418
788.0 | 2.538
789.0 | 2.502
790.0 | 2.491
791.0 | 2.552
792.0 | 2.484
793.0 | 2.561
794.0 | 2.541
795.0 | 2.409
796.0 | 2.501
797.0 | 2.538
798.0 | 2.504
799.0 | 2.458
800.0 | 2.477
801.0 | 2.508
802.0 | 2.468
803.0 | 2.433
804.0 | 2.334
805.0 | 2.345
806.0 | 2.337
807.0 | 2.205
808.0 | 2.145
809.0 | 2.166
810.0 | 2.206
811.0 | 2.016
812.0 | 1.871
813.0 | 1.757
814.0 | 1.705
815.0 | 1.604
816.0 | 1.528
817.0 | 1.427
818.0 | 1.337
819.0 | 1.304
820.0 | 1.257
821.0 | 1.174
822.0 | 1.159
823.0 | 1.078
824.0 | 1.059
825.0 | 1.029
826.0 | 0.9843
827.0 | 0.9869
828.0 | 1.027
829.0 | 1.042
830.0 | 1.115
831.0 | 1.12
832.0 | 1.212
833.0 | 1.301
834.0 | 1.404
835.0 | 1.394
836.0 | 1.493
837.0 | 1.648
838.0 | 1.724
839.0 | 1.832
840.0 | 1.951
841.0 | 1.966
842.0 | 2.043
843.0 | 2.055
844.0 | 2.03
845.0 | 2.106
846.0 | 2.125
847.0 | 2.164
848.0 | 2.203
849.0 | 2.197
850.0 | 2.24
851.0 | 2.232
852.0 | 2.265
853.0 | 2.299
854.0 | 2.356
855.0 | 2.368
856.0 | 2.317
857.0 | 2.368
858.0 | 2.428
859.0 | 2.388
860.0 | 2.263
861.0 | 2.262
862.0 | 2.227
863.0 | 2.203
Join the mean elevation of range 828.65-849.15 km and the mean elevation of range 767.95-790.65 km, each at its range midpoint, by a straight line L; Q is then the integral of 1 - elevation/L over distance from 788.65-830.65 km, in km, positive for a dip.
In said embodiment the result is 2.8 km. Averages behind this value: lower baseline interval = 2.29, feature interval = 1.89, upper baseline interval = 1.72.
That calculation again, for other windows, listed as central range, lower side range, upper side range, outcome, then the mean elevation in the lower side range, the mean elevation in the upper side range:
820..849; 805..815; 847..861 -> 8.9 km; 2.04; 2.3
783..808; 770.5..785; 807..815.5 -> -4.2 km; 2.25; 1.95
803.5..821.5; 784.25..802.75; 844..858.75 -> 4.4 km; 2.48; 2.26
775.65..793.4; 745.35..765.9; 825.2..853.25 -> -3.7 km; 2.12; 1.71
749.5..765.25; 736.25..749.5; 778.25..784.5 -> 0.6 km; 2.12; 2.33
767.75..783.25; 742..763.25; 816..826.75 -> -3.4 km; 2.13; 1.19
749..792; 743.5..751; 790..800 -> 2.2 km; 2.16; 2.5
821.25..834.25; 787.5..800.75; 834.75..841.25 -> 5.4 km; 2.5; 1.72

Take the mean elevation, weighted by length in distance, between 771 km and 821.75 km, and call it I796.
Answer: 2.18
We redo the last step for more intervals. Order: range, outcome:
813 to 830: 1.24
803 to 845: 1.61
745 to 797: 2.24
